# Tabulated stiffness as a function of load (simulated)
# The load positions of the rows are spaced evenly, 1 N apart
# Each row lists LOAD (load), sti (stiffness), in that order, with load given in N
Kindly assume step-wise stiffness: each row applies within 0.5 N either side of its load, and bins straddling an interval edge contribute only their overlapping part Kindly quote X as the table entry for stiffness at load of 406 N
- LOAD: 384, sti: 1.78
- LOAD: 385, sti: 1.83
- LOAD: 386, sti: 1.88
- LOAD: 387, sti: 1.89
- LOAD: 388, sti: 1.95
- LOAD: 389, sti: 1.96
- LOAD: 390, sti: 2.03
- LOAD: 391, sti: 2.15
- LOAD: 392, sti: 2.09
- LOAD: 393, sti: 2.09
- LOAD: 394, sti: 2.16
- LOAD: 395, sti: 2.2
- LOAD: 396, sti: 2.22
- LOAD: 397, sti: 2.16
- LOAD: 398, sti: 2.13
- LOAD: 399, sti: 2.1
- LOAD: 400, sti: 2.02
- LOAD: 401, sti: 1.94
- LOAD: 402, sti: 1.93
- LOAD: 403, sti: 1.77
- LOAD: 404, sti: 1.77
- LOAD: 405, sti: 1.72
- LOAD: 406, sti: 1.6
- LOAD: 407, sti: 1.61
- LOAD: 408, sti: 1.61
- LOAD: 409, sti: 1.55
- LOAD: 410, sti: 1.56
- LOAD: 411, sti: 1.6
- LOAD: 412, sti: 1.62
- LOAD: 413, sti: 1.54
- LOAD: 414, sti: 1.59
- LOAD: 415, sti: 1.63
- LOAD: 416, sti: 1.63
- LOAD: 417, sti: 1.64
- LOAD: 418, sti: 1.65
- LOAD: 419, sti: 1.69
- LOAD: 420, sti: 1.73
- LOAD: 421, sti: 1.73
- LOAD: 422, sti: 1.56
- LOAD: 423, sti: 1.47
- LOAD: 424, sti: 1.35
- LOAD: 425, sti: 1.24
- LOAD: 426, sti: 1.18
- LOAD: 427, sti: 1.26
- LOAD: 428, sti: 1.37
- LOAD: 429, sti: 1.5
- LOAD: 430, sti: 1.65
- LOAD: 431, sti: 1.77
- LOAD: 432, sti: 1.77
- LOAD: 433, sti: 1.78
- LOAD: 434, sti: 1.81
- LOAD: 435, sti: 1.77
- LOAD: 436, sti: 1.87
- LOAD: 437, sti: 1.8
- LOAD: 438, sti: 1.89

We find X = 1.6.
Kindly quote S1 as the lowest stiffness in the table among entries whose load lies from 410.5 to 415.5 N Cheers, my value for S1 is 1.54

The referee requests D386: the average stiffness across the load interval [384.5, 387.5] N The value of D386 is 1.87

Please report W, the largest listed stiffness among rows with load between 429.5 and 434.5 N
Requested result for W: 1.81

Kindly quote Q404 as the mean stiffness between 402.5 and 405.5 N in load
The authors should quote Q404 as 1.75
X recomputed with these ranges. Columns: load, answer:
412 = 1.62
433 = 1.78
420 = 1.73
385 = 1.83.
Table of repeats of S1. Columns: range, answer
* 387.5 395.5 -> 1.95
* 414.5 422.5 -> 1.56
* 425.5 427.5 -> 1.18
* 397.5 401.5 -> 1.94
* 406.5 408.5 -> 1.61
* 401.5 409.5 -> 1.55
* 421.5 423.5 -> 1.47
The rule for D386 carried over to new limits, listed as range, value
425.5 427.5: 1.22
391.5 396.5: 2.15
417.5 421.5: 1.7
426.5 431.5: 1.51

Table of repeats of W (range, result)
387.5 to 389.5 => 1.96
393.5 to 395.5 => 2.2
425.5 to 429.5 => 1.5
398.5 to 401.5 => 2.1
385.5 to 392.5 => 2.15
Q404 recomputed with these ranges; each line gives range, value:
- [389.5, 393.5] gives 2.09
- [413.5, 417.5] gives 1.62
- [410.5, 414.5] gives 1.59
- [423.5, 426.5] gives 1.26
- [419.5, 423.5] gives 1.62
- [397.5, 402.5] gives 2.02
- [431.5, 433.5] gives 1.77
